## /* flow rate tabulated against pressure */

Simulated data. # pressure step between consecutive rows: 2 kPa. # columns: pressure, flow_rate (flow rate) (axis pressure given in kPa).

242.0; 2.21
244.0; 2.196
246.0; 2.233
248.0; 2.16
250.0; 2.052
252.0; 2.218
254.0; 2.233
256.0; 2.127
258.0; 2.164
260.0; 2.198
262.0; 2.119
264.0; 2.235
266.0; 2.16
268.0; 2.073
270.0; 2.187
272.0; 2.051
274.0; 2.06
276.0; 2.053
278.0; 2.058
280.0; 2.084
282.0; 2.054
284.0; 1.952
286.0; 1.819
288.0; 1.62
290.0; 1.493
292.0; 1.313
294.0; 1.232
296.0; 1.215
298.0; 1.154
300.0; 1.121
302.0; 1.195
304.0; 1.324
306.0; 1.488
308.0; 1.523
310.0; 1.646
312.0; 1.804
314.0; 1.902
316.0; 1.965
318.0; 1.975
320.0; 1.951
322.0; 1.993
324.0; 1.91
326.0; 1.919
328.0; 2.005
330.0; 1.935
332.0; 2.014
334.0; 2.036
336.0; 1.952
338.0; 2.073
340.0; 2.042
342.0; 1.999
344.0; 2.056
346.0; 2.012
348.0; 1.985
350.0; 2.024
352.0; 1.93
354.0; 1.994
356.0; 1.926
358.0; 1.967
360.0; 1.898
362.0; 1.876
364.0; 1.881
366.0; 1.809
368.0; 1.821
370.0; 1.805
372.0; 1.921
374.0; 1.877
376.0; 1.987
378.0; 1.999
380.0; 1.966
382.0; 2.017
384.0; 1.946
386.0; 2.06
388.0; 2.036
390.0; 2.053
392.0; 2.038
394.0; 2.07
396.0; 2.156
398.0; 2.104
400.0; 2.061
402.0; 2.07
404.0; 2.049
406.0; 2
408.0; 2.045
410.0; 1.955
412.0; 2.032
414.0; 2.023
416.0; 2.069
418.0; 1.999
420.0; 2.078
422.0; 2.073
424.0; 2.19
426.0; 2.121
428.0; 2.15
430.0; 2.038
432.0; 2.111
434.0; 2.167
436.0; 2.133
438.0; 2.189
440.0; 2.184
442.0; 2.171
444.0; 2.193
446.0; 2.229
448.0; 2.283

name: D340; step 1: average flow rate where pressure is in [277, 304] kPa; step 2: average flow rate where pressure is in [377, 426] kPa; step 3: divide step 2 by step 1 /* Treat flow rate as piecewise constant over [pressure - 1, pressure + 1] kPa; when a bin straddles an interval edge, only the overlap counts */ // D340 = 1.32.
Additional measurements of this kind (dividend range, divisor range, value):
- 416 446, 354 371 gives 1.13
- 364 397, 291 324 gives 1.26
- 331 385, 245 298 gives 1.00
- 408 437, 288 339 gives 1.24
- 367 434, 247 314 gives 1.11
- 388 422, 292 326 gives 1.29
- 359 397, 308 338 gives 1.02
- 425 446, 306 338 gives 1.13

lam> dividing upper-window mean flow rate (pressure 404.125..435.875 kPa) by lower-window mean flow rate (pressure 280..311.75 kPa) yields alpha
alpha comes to 1.38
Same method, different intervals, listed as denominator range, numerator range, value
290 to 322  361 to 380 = 1.23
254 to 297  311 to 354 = 1.03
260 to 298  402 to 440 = 1.12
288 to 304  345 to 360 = 1.55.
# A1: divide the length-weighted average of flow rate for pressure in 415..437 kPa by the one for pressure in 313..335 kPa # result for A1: 1.07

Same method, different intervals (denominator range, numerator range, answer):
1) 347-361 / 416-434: 1.07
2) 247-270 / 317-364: 0.91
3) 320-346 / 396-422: 1.03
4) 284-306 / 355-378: 1.37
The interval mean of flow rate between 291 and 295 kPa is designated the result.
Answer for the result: 1.27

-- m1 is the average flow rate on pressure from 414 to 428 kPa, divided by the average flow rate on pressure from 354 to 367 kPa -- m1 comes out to 1.10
